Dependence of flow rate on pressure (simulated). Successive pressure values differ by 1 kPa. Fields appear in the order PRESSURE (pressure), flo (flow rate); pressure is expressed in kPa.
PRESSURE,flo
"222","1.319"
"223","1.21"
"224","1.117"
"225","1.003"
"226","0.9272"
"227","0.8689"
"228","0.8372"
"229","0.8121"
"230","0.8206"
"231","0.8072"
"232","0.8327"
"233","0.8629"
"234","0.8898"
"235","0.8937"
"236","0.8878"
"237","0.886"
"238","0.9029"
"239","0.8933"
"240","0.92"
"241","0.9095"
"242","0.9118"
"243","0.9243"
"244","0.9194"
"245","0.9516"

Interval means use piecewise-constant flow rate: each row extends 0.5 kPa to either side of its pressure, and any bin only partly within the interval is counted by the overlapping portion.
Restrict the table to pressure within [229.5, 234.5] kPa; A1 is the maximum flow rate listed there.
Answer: 0.8898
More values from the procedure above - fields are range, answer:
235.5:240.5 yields 0.92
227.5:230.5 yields 0.8372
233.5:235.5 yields 0.8937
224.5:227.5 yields 1.003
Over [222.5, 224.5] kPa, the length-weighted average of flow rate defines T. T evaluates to 1.16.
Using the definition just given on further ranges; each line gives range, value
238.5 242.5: 0.909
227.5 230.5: 0.823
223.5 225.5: 1.06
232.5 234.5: 0.876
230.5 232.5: 0.82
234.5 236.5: 0.891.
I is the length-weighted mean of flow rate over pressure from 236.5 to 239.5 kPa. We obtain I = 0.894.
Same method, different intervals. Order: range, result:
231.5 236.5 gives 0.873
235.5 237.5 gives 0.887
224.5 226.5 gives 0.965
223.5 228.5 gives 0.951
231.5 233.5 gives 0.848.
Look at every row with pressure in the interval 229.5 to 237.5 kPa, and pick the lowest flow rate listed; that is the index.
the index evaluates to 0.8072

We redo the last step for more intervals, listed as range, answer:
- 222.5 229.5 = 0.8121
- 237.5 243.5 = 0.8933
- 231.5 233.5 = 0.8327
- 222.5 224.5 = 1.117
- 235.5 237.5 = 0.886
